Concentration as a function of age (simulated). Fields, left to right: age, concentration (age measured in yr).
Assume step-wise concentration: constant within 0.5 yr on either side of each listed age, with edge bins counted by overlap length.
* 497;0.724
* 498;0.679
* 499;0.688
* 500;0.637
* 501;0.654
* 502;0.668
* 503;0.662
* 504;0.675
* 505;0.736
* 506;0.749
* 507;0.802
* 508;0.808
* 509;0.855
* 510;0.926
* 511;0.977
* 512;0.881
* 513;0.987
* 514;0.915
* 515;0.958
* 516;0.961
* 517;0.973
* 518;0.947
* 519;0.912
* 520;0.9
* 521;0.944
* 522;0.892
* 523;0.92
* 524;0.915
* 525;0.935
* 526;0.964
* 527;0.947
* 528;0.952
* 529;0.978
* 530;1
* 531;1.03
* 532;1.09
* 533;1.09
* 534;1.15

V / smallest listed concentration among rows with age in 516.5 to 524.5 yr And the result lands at 0.892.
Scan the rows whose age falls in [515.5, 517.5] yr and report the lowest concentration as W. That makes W 0.961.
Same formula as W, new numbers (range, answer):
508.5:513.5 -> 0.855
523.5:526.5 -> 0.915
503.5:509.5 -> 0.675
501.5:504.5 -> 0.662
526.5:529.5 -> 0.947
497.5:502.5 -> 0.637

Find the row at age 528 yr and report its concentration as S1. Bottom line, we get 0.952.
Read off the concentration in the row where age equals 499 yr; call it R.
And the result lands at 0.688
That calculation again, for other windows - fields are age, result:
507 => 0.802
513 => 0.987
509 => 0.855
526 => 0.964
